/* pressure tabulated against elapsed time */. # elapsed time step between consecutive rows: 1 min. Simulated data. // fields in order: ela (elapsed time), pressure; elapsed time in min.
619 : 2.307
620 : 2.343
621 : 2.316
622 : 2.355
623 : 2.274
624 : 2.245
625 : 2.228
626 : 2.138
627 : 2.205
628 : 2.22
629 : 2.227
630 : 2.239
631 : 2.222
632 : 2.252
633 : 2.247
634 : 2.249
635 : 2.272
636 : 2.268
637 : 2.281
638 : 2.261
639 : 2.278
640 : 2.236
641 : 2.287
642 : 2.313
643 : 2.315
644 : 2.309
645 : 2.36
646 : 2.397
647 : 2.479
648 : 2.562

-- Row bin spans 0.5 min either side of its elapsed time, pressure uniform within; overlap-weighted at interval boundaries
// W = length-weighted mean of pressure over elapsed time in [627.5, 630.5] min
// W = 2.23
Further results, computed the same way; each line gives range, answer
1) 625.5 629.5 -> 2.2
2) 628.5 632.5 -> 2.23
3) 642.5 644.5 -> 2.31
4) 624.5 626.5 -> 2.18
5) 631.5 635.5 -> 2.25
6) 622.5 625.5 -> 2.25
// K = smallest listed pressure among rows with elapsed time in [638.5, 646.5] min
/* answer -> 2.236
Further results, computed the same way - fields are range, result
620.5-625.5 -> 2.228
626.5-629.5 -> 2.205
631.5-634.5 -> 2.247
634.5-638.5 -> 2.261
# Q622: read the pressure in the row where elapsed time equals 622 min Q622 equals 2.355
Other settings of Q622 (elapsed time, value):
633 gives 2.247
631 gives 2.222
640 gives 2.236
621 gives 2.316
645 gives 2.36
